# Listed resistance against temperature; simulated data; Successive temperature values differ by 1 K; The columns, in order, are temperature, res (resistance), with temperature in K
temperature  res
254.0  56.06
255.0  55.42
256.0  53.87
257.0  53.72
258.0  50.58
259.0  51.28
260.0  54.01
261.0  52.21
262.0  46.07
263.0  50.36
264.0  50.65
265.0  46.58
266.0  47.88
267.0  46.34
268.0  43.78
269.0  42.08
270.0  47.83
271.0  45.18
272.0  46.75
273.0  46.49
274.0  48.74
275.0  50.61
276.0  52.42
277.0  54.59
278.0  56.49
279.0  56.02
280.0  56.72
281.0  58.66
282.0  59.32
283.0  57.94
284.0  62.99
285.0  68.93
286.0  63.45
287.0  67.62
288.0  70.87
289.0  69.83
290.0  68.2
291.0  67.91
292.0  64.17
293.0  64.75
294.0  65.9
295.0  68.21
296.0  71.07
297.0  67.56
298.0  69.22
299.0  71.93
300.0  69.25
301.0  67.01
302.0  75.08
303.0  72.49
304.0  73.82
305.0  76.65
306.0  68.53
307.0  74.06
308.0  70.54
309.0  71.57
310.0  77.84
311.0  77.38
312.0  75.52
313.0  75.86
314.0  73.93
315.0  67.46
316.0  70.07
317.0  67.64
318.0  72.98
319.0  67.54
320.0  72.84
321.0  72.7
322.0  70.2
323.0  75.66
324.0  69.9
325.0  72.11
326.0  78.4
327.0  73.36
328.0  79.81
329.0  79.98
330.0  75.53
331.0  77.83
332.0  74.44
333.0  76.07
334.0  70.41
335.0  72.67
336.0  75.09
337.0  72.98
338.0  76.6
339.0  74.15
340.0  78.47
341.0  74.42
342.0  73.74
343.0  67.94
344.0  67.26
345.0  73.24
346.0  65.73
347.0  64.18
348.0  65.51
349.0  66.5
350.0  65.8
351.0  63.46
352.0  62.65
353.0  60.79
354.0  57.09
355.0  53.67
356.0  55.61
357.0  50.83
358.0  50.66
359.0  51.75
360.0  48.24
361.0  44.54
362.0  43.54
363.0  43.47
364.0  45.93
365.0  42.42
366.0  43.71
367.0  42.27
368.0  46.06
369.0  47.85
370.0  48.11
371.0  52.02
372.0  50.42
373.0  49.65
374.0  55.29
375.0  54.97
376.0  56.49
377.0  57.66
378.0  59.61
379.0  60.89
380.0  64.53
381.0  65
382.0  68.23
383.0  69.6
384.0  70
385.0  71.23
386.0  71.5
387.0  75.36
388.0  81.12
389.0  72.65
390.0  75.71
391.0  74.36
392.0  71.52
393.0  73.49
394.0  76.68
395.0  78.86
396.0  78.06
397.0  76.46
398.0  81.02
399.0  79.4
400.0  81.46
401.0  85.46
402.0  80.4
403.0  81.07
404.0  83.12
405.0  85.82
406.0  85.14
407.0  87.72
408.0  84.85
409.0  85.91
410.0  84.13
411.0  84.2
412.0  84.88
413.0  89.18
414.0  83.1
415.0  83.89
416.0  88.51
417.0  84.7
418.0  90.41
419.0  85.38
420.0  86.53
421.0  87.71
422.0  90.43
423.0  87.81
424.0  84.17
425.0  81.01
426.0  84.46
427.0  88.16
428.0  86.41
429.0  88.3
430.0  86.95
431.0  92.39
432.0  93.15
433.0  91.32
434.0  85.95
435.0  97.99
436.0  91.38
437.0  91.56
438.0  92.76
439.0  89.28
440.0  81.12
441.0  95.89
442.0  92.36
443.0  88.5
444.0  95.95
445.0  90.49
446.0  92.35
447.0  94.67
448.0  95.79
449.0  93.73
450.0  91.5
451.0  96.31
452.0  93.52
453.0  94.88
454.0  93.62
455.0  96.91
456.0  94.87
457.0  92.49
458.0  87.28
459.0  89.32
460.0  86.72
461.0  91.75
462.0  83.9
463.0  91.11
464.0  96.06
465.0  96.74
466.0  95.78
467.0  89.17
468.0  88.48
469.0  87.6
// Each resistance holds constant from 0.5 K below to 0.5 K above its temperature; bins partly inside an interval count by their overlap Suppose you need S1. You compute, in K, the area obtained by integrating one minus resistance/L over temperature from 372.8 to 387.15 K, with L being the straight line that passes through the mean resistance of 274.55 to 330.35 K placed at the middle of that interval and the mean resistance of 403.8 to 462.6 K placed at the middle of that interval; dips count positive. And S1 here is 3.1 K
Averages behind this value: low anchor 68.8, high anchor 89.2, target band 63.3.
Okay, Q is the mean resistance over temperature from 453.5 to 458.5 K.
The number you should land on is 93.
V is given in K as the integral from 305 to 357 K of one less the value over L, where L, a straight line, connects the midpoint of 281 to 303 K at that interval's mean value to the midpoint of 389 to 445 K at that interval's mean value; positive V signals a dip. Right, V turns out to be 1.3 K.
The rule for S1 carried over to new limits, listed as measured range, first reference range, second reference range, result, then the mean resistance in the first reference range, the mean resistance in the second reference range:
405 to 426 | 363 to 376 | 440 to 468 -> -4.0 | 48.4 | 92.4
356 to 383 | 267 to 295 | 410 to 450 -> 8.6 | 57.7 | 89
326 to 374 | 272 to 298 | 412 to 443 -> 7.5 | 61.4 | 88.4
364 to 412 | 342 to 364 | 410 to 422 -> 3.5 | 58.3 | 86.3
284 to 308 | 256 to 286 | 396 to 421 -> -4.7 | 52.1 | 84.2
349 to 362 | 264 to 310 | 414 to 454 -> 3.4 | 61.5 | 89.9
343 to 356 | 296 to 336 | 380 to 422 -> 2.1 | 73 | 80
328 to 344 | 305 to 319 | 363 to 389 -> -1.8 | 72.5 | 58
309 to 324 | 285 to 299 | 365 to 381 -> -2.2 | 67.8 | 52.7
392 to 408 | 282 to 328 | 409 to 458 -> 0.7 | 70.4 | 89.7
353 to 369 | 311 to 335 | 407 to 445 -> 6.2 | 73.6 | 88.2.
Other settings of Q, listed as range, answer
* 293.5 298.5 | 68.4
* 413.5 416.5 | 85.2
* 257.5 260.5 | 52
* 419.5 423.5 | 88.1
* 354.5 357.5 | 53.4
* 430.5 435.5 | 92.2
